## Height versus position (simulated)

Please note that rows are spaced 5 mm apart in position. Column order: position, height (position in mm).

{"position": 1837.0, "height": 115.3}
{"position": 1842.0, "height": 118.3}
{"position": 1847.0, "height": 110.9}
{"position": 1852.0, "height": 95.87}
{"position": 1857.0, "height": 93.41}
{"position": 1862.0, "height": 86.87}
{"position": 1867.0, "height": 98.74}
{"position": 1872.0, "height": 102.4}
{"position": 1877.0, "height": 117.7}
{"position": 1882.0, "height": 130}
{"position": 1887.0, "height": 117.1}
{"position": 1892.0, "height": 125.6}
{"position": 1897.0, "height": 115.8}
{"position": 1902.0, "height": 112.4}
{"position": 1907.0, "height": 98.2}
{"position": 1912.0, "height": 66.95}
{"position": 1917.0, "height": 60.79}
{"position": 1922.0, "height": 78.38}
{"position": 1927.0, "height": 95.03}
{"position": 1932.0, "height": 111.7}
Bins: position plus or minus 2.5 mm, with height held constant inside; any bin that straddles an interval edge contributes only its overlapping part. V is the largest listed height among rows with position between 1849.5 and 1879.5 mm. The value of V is 117.7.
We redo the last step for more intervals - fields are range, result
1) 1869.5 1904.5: 130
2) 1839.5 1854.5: 118.3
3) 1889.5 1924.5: 125.6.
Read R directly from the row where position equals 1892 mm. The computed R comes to 125.6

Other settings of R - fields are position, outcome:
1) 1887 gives 117.1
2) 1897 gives 115.8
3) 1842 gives 118.3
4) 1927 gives 95.03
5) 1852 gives 95.87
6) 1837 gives 115.3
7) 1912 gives 66.95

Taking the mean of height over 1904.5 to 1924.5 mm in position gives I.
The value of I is 76.1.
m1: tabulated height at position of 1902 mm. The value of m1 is 112.4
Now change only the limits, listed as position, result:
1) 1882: 130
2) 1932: 111.7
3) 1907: 98.2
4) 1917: 60.79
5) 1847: 110.9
